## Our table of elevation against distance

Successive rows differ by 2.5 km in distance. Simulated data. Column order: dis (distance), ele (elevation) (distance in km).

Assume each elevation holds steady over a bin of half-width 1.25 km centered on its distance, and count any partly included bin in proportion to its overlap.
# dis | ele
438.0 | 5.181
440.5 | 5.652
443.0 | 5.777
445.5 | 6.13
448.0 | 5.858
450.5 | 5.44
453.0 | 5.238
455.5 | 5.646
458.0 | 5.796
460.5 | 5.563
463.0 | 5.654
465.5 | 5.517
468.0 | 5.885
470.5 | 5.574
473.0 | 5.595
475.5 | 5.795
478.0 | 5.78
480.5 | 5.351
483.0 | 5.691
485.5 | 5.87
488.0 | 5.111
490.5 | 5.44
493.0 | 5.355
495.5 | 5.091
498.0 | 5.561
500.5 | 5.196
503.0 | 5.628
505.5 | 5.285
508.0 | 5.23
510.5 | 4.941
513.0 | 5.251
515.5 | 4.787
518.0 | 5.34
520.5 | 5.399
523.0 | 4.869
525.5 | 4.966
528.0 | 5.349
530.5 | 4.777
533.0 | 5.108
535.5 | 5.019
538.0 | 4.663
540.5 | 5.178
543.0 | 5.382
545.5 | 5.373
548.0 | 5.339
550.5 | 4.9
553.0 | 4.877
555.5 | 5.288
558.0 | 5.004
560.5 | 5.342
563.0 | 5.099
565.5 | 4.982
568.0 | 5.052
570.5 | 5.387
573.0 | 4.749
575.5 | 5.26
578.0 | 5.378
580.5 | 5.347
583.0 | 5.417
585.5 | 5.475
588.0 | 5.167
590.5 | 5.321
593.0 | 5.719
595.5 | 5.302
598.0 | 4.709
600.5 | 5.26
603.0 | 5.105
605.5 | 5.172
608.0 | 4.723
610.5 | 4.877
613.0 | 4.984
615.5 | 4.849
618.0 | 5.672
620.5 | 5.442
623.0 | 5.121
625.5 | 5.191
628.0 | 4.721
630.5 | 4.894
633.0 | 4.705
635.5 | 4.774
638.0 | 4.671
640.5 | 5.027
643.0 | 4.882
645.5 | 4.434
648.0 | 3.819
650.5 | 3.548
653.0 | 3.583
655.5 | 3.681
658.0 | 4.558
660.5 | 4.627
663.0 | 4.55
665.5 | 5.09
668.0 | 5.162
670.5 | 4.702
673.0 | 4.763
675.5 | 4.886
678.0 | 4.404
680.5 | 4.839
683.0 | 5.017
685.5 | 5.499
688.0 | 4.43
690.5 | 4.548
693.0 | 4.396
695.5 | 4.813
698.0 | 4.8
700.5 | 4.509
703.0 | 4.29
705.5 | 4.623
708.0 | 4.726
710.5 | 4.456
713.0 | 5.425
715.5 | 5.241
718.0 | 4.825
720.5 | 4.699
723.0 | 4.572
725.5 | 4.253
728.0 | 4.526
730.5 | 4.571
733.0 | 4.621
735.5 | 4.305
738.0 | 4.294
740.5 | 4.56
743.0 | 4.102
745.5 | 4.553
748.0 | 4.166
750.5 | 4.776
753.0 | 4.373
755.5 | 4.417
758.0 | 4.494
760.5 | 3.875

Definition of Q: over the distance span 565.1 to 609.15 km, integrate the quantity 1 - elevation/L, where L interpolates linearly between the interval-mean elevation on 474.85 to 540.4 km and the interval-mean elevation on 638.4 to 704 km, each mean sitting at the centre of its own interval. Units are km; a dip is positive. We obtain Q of -2.47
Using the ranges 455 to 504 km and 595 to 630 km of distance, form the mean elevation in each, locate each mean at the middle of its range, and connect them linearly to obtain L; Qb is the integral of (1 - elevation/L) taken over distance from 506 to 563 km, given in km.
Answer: 2.6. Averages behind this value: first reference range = 5.55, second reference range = 5.07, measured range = 5.11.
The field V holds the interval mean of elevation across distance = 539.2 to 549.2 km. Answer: 5.31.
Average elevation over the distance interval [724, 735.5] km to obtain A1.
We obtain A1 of 4.47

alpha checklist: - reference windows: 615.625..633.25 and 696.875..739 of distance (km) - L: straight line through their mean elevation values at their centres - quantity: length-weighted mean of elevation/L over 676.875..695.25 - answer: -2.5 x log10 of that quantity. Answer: 0.01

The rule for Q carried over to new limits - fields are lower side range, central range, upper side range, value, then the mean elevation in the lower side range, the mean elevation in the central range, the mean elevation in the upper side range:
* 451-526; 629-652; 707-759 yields 1.75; 5.42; 4.52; 4.57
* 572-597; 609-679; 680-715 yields 4.41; 5.31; 4.7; 4.75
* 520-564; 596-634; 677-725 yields -0.78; 5.1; 5.04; 4.74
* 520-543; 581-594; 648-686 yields -1.53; 5.04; 5.41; 4.55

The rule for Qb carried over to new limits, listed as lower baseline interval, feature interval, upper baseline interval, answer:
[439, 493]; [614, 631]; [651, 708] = -0.87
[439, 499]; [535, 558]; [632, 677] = 0.17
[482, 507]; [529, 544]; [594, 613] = 0.70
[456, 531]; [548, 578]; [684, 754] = 0.26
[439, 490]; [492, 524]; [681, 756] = 1.40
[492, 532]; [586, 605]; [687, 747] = -1.12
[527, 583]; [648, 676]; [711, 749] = 2.14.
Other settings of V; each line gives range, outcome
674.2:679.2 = 4.65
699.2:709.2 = 4.54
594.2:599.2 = 5.02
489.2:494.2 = 5.4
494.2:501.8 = 5.29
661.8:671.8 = 4.88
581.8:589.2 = 5.35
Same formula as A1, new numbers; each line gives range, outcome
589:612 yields 5.13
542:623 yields 5.18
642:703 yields 4.56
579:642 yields 5.11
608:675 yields 4.71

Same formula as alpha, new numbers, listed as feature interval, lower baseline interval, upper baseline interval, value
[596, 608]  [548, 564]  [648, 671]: -0.06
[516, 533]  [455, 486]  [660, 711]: 0.07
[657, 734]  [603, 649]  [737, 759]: -0.02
